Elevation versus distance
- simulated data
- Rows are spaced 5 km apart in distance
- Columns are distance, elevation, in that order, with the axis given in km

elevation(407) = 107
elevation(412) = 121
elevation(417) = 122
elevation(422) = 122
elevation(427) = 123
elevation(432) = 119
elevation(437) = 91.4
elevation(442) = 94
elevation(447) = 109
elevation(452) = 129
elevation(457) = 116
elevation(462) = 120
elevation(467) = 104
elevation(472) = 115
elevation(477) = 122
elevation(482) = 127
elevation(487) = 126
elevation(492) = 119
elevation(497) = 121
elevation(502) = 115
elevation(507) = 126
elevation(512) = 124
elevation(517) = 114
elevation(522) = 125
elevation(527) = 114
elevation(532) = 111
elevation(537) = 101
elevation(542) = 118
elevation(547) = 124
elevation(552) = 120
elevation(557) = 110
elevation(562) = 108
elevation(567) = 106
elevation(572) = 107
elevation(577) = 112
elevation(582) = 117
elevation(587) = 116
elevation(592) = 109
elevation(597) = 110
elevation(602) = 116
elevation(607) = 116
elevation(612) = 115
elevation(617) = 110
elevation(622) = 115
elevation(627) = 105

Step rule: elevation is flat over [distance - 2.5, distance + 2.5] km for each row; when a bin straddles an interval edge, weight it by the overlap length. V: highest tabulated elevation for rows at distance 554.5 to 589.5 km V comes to 117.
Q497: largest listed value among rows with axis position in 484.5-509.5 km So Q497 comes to 126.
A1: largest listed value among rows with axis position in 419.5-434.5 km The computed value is 123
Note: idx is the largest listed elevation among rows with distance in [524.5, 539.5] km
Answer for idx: 114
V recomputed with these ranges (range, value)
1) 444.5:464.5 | 129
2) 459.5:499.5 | 127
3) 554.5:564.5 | 110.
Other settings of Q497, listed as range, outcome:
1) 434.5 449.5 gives 109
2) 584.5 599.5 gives 116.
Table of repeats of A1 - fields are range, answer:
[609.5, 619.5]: 115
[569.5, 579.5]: 112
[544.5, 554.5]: 124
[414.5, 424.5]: 122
